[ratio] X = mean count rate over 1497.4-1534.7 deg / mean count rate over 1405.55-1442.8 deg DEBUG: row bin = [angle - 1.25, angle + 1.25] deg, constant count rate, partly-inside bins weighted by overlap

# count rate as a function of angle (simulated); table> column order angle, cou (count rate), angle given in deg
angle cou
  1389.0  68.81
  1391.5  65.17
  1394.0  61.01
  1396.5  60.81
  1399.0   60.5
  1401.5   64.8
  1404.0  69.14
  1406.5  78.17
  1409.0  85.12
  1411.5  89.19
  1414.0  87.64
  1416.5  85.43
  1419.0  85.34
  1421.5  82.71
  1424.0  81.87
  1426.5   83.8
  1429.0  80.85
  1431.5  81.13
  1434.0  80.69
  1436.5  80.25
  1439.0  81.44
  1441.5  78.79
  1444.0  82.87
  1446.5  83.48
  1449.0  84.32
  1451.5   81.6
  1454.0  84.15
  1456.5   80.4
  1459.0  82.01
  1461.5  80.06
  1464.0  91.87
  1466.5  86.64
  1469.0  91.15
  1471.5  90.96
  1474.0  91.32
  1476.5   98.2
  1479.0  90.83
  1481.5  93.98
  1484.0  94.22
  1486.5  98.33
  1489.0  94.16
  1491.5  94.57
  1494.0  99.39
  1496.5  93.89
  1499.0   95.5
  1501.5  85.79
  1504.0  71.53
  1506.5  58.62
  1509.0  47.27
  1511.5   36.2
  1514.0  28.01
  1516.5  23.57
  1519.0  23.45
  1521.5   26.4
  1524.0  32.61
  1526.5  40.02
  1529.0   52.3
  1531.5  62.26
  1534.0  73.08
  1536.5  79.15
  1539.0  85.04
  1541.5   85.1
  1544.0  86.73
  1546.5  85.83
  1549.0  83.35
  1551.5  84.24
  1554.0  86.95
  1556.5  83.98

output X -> 0.6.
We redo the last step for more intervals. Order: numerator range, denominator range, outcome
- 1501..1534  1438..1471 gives 0.54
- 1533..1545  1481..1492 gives 0.86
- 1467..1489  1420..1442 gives 1.15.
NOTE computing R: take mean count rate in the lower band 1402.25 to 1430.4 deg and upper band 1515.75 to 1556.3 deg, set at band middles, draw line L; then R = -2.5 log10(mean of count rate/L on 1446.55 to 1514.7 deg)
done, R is -0.14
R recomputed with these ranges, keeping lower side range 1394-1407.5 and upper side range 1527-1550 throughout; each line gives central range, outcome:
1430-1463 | -0.18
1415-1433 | -0.22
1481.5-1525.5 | 0.11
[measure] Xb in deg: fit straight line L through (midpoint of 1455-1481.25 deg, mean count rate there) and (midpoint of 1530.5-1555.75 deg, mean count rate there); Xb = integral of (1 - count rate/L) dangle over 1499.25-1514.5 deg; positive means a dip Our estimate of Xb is 4.7 deg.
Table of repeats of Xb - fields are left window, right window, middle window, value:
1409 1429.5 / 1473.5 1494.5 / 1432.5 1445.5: 1.0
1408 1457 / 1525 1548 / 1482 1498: -3.9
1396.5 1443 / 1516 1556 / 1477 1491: -4.6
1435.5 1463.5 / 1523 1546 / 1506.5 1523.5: 9.1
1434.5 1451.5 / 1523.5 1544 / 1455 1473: -1.9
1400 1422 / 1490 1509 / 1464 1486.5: -2.7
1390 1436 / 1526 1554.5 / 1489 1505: -3.0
